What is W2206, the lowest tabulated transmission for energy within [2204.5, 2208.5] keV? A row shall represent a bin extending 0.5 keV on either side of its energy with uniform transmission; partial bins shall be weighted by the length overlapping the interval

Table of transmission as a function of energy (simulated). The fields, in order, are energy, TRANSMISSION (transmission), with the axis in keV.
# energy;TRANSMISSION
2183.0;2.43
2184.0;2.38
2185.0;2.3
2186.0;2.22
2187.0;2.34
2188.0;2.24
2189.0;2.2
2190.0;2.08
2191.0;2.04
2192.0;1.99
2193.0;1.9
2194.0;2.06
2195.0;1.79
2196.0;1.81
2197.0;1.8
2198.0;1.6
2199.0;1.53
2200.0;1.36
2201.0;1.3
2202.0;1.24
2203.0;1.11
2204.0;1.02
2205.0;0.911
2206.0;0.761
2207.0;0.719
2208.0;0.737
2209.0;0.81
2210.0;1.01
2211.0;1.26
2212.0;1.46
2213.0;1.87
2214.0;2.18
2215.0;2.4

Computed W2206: 0.719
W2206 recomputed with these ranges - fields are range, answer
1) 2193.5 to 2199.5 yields 1.53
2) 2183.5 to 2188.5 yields 2.22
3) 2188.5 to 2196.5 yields 1.79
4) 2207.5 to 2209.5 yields 0.737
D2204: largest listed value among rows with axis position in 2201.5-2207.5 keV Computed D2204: 1.24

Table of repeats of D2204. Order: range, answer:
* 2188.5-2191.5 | 2.2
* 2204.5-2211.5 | 1.26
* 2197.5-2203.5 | 1.6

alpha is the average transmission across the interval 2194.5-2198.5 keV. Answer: 1.75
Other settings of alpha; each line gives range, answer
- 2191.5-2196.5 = 1.91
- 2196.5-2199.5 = 1.64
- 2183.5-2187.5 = 2.31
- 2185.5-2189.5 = 2.25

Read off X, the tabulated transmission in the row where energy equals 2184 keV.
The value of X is 2.38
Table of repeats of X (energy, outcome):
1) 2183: 2.43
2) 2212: 1.46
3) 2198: 1.6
